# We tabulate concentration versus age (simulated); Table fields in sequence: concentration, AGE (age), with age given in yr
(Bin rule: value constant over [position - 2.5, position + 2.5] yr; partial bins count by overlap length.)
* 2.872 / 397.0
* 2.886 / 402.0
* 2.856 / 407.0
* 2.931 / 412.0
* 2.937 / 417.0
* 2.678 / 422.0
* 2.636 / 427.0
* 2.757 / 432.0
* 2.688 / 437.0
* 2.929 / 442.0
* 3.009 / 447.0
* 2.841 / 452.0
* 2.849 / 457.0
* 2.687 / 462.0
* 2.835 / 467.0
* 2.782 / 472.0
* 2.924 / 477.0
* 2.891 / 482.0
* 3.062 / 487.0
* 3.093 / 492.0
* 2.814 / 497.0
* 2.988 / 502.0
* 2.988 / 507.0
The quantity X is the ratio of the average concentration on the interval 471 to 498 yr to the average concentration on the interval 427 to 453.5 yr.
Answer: 1.04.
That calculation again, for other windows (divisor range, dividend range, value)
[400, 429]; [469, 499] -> 1.04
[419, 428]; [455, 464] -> 1.03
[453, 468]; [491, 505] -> 1.06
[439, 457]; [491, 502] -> 1.01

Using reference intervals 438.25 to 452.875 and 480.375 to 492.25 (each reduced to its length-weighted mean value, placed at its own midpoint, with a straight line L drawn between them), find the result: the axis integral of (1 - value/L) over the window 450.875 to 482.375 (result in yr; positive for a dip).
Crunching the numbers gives 1.5 yr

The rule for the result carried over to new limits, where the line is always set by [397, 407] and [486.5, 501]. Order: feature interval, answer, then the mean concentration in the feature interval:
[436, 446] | 0.2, 2.86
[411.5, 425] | 0.3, 2.83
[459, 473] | 0.8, 2.77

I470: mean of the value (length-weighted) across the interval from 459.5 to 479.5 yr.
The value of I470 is 2.81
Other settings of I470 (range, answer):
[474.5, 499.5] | 2.96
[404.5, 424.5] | 2.85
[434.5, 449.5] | 2.88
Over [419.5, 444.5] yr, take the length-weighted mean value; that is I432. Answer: 2.74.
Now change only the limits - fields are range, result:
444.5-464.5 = 2.85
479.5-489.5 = 2.98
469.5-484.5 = 2.87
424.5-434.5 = 2.7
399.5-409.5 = 2.87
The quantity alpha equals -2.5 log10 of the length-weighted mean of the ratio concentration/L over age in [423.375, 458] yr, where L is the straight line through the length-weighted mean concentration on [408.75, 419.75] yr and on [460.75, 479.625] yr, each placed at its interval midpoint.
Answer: 0.02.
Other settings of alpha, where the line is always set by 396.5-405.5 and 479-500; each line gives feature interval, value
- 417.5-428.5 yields 0.073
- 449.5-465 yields 0.053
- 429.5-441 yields 0.062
